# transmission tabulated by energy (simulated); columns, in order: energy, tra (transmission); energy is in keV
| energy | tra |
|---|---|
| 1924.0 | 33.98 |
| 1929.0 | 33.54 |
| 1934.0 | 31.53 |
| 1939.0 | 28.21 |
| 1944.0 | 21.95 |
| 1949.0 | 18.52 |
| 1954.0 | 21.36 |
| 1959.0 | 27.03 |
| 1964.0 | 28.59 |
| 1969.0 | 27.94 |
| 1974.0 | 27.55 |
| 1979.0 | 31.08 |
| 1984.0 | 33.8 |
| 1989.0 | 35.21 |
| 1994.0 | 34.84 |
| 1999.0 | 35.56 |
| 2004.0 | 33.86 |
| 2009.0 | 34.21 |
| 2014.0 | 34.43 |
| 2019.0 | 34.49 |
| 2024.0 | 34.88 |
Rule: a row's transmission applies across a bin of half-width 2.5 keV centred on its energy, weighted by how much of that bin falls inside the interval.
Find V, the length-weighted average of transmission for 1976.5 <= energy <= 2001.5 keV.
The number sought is 34.1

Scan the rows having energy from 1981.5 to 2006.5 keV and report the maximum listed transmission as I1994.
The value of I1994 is 35.56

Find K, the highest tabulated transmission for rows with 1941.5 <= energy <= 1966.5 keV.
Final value 28.59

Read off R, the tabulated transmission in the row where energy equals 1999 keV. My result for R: 35.56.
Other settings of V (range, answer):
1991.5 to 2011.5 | 34.6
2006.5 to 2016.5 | 34.3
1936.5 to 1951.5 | 22.9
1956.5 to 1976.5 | 27.8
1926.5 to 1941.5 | 31.1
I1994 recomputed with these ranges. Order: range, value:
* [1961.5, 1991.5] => 35.21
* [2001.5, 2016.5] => 34.43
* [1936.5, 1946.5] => 28.21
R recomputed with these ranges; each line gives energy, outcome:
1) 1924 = 33.98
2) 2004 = 33.86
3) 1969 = 27.94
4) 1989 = 35.21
